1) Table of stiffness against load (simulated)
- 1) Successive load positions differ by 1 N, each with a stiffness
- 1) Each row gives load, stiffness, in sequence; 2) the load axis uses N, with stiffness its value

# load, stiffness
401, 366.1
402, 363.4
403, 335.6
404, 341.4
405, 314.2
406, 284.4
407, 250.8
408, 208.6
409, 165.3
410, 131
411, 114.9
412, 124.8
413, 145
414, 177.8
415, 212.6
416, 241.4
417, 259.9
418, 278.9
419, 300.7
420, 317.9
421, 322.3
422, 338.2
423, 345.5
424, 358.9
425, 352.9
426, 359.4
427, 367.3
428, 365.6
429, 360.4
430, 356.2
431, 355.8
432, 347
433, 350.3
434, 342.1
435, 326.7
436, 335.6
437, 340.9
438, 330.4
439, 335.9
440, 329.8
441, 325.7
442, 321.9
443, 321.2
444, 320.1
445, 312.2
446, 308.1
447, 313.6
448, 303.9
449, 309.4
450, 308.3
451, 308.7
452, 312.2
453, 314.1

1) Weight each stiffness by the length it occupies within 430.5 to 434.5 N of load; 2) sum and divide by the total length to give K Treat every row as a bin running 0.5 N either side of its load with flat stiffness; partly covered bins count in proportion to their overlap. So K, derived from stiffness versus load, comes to 349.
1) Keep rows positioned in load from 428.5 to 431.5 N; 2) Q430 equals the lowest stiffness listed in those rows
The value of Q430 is 355.8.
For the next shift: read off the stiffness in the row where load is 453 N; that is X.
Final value 314.1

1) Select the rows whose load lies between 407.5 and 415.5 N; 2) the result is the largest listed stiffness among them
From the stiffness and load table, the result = 212.6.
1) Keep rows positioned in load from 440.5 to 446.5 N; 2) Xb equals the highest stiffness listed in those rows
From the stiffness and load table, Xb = 325.7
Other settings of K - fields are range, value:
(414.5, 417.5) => 238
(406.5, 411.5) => 174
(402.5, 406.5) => 319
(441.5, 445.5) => 319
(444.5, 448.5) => 309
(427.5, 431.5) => 360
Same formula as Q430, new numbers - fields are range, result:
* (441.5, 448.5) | 303.9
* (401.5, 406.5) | 284.4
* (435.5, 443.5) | 321.2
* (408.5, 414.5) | 114.9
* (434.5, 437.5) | 326.7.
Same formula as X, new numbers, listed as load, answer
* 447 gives 313.6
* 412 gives 124.8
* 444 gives 320.1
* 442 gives 321.9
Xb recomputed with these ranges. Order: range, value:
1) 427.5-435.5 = 365.6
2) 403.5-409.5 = 341.4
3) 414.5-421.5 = 322.3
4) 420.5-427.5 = 367.3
